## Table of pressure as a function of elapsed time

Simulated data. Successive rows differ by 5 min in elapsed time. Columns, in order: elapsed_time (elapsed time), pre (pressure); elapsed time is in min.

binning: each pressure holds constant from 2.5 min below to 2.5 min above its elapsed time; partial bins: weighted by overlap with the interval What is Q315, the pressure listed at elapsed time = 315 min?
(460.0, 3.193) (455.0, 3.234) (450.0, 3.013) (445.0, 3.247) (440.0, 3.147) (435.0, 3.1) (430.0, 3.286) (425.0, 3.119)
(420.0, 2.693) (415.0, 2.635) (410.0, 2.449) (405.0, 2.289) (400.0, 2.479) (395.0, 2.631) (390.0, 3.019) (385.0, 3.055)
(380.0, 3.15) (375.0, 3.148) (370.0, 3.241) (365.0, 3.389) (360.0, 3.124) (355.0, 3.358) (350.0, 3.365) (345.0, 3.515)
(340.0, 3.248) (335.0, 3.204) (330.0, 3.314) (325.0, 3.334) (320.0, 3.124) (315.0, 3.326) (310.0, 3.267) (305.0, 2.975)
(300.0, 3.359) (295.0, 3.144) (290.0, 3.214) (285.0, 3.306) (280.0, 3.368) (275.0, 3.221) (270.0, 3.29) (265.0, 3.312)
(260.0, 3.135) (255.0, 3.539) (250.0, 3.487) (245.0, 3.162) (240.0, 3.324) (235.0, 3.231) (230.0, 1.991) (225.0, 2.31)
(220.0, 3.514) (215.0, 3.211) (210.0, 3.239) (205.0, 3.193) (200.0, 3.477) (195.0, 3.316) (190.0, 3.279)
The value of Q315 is 3.326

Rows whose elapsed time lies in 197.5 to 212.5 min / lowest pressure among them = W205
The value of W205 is 3.193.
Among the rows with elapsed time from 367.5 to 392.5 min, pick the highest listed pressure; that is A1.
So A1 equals 3.241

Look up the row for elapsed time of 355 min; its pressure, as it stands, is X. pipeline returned 3.358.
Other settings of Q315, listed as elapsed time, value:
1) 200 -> 3.477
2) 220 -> 3.514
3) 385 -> 3.055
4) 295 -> 3.144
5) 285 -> 3.306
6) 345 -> 3.515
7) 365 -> 3.389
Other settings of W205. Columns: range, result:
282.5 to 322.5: 2.975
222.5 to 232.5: 1.991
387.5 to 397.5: 2.631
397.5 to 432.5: 2.289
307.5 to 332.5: 3.124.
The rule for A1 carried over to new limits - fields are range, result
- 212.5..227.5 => 3.514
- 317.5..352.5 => 3.515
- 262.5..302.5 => 3.368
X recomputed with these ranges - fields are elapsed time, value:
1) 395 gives 2.631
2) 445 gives 3.247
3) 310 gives 3.267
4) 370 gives 3.241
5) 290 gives 3.214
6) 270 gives 3.29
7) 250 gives 3.487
